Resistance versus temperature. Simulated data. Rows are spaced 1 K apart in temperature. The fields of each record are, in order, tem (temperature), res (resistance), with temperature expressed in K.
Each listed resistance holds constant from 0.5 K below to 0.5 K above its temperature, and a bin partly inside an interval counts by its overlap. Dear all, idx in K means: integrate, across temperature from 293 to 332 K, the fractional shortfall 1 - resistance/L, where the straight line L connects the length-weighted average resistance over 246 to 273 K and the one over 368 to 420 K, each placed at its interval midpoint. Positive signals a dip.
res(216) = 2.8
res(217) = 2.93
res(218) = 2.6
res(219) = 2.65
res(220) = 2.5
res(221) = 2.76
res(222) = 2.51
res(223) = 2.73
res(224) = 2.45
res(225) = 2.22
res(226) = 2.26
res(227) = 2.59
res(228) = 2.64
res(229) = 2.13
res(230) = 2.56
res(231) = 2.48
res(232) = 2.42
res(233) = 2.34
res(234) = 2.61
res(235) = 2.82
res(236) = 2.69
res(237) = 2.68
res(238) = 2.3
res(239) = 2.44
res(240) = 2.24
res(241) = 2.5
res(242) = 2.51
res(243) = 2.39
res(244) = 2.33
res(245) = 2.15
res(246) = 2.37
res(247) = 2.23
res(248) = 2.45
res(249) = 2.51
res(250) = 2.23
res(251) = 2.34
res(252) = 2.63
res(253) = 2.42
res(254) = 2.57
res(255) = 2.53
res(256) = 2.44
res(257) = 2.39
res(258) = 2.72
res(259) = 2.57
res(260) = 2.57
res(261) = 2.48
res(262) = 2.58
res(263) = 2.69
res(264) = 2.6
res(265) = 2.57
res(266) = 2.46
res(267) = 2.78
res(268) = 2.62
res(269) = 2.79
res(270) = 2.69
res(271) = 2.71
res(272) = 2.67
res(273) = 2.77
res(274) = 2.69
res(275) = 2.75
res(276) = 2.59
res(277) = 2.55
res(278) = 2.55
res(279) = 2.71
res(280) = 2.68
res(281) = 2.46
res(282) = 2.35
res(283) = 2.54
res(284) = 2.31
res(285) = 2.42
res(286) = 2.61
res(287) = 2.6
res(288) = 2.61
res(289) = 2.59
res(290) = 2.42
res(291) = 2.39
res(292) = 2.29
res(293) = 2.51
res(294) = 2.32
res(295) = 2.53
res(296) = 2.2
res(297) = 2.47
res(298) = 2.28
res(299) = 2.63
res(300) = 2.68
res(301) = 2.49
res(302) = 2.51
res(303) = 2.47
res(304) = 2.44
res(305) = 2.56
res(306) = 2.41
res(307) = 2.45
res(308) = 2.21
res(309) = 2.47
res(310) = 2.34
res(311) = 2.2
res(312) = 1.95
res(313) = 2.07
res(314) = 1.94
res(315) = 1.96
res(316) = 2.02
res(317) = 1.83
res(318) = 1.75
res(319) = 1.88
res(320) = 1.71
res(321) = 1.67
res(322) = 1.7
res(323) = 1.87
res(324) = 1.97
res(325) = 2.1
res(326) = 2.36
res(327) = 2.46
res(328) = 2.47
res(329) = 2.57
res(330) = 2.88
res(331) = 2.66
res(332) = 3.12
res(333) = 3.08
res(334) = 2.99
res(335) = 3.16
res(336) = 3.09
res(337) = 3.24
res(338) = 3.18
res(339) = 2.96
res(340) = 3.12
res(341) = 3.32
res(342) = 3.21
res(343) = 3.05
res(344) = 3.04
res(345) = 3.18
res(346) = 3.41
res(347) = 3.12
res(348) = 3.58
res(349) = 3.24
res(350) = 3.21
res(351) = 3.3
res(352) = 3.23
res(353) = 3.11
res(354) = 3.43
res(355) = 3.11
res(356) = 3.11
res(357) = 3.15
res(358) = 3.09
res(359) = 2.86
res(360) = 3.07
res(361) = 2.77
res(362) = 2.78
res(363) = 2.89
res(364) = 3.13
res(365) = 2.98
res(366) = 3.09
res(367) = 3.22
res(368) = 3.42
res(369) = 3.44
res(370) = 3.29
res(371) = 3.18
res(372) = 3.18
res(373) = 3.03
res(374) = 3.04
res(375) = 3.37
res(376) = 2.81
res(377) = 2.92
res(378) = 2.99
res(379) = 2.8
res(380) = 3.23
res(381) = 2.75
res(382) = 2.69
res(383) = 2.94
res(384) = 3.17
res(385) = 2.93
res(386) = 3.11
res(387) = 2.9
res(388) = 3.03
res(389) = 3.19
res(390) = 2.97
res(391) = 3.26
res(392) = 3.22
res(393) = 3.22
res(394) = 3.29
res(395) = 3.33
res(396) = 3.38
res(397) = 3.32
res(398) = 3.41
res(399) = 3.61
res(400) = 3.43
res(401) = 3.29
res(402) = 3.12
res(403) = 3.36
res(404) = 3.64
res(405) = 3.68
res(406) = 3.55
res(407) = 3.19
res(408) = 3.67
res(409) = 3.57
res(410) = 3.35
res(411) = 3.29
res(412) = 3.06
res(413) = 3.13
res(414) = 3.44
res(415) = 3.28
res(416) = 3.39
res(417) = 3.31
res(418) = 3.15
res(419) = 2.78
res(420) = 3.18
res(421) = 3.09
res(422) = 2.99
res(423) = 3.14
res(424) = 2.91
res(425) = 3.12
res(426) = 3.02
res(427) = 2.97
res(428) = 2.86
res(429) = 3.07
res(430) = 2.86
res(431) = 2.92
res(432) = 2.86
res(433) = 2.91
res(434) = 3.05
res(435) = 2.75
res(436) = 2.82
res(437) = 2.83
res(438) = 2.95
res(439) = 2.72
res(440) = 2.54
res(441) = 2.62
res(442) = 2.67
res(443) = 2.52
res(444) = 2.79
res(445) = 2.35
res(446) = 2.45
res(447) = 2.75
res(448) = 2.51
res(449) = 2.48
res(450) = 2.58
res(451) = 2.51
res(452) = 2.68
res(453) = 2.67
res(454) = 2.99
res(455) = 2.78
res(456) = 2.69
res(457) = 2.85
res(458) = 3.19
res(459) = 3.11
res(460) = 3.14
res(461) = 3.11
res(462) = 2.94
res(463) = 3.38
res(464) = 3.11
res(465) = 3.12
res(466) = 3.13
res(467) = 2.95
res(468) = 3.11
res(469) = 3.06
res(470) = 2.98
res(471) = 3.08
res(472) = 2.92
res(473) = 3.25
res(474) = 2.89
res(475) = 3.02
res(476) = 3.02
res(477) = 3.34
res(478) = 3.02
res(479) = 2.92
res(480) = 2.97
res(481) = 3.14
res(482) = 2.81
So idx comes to 7.54 K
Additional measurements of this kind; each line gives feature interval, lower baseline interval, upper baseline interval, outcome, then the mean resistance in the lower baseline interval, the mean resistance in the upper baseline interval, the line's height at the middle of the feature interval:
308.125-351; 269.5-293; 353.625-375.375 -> 4.4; 2.56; 3.12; 2.88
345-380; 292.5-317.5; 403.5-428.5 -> -4.3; 2.32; 3.23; 2.79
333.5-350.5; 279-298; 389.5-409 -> -1.6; 2.46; 3.37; 2.9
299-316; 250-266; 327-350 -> 3.2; 2.53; 3.07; 2.86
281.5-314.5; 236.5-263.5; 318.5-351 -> 2.9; 2.45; 2.78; 2.64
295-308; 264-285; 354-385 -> 1.3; 2.61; 3.05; 2.73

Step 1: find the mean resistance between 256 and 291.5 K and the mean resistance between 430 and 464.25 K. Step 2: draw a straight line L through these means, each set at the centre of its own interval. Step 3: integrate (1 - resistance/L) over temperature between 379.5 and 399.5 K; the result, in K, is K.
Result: -3.08 K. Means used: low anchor 2.58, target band 3.15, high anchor 2.8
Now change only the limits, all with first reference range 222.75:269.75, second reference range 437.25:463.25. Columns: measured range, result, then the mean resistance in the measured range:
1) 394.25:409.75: -4.22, 3.43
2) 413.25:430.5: -2.33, 3.09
